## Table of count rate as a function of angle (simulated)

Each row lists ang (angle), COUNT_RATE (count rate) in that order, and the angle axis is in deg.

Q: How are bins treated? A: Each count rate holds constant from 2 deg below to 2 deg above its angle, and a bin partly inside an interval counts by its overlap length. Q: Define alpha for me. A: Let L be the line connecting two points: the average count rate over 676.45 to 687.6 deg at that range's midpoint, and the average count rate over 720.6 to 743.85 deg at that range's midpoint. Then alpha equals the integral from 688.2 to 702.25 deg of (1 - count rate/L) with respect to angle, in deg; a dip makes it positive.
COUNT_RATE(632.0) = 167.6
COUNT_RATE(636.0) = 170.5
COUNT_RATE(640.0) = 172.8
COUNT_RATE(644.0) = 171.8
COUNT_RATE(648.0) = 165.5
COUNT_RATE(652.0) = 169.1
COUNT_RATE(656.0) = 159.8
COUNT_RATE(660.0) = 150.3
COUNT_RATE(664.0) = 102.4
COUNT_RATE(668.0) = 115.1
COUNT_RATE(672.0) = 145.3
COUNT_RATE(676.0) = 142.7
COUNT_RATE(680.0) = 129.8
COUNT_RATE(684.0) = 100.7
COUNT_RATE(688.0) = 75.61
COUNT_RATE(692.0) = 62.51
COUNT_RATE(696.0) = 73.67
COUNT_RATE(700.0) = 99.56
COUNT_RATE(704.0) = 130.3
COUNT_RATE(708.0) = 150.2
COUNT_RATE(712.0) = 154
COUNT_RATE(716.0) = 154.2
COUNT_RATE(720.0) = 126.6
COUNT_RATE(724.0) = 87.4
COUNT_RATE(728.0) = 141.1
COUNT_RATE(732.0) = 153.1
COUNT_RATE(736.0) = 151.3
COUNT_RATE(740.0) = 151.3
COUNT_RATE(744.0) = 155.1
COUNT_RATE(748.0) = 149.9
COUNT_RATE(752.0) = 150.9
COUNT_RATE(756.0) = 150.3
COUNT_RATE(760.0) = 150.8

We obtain 4.8 deg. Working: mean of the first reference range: 113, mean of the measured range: 79.1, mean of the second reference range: 138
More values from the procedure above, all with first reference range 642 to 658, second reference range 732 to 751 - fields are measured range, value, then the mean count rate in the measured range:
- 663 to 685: 5.2 deg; 125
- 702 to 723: 2.2 deg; 140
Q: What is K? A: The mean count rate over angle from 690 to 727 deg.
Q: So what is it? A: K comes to 116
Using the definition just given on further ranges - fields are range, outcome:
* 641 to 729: 128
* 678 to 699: 89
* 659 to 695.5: 111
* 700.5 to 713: 139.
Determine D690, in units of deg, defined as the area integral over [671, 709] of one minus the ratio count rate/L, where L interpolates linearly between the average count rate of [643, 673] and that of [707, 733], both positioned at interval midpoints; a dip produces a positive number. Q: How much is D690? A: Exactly 8.8 deg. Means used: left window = 147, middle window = 109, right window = 137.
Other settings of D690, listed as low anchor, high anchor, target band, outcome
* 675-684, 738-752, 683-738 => 8.3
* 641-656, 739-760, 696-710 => 3.5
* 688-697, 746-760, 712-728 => -3.7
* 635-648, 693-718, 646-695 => 8.4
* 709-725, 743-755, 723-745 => 0.4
